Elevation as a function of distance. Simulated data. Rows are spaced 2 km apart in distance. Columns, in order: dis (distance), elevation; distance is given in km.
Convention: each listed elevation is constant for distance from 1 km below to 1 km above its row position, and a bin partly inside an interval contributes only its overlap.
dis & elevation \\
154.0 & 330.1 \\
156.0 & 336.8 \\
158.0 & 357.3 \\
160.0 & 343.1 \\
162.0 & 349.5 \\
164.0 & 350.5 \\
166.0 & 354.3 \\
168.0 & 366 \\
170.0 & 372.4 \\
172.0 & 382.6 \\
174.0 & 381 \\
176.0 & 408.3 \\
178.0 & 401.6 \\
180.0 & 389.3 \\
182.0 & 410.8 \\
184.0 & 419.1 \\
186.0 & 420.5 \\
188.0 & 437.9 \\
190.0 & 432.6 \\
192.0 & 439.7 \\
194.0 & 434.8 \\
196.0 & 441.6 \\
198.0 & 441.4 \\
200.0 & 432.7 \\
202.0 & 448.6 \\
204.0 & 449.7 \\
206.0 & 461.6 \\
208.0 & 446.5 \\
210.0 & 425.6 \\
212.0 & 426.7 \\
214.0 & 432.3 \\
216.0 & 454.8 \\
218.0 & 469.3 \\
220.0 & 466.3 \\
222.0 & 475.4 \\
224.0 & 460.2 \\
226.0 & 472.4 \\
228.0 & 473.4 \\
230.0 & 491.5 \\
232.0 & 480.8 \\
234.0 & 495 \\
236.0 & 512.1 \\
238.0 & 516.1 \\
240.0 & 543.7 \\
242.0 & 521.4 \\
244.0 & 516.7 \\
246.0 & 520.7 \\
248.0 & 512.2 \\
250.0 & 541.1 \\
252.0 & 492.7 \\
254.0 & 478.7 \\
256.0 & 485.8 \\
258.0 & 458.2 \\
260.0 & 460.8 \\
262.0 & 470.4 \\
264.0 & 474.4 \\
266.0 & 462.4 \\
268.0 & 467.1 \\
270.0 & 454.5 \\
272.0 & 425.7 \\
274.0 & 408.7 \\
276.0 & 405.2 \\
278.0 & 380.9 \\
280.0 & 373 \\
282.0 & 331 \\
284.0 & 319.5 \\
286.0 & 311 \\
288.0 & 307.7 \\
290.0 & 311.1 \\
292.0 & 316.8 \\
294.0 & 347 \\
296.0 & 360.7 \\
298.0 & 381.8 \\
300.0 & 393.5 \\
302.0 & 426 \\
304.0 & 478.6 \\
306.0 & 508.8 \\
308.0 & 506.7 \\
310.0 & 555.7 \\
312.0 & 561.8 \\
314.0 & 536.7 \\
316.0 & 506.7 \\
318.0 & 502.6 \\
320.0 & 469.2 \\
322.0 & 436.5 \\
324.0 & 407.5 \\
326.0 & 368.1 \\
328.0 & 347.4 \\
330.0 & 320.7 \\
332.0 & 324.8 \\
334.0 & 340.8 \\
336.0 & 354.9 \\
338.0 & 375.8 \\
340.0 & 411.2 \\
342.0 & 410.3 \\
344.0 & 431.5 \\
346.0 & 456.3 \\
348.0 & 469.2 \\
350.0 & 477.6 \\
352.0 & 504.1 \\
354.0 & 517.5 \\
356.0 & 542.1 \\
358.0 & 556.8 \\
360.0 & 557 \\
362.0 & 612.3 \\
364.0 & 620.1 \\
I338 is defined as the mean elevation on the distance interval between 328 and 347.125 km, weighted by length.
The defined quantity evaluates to 380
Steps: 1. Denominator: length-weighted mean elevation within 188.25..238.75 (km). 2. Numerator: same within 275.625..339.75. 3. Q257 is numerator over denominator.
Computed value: 0.88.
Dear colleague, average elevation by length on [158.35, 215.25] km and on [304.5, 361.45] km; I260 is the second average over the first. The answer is 1.1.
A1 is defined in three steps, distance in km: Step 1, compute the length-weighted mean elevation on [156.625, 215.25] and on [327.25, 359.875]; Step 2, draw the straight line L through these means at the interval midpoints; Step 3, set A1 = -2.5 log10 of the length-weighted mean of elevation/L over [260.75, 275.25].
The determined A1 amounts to -0.08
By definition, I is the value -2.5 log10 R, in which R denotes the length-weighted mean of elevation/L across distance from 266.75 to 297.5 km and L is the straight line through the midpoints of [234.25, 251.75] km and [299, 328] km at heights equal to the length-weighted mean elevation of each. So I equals 0.316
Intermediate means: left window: 521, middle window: 369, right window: 471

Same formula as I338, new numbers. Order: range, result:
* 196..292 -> 449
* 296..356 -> 441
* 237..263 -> 501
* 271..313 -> 401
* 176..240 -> 451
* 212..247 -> 487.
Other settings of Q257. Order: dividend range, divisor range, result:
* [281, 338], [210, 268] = 0.84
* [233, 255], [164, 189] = 1.31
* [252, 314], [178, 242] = 0.93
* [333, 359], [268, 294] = 1.23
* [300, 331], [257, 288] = 1.12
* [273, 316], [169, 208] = 0.97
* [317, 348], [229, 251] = 0.78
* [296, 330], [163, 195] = 1.14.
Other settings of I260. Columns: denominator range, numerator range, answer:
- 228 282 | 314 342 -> 0.85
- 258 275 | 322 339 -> 0.79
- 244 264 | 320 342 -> 0.76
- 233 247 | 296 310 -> 0.87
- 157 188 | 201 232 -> 1.20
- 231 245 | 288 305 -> 0.73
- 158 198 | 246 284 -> 1.13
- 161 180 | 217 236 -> 1.28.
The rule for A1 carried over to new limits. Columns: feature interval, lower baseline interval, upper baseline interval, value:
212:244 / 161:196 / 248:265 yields -0.07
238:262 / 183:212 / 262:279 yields -0.15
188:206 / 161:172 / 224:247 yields -0.05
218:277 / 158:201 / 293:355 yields -0.16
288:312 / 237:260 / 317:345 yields 0.04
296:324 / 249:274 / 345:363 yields 0.05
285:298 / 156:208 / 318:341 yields 0.18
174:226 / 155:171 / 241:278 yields -0.10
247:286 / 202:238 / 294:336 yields 0.03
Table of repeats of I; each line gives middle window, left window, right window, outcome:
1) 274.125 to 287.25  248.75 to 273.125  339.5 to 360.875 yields 0.31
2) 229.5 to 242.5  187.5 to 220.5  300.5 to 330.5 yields -0.14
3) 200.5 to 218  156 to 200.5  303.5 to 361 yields -0.09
